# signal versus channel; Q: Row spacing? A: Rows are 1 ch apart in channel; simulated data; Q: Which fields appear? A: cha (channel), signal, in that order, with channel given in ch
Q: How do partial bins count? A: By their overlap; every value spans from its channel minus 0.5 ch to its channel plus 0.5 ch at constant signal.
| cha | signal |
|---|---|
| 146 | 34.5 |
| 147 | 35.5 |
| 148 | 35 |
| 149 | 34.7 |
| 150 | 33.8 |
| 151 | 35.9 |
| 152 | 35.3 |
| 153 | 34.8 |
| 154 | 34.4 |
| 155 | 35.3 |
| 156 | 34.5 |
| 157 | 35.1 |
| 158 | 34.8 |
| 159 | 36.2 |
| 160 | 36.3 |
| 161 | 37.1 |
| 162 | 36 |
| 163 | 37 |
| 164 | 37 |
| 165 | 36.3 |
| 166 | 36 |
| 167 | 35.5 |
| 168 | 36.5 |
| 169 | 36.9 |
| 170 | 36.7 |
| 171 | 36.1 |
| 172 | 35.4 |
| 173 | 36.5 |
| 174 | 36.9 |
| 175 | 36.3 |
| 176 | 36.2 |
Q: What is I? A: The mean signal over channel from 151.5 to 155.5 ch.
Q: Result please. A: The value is 34.9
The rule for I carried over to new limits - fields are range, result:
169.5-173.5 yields 36.2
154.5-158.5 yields 34.9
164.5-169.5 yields 36.2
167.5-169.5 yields 36.7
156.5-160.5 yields 35.6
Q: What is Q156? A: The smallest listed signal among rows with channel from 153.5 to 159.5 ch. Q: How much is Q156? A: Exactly 34.4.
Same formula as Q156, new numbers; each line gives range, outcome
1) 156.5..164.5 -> 34.8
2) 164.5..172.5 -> 35.4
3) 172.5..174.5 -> 36.5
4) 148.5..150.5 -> 33.8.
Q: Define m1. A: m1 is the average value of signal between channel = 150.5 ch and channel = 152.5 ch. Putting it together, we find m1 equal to 35.6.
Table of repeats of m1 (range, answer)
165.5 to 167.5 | 35.8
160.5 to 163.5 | 36.7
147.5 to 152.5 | 34.9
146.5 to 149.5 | 35.1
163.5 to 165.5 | 36.6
